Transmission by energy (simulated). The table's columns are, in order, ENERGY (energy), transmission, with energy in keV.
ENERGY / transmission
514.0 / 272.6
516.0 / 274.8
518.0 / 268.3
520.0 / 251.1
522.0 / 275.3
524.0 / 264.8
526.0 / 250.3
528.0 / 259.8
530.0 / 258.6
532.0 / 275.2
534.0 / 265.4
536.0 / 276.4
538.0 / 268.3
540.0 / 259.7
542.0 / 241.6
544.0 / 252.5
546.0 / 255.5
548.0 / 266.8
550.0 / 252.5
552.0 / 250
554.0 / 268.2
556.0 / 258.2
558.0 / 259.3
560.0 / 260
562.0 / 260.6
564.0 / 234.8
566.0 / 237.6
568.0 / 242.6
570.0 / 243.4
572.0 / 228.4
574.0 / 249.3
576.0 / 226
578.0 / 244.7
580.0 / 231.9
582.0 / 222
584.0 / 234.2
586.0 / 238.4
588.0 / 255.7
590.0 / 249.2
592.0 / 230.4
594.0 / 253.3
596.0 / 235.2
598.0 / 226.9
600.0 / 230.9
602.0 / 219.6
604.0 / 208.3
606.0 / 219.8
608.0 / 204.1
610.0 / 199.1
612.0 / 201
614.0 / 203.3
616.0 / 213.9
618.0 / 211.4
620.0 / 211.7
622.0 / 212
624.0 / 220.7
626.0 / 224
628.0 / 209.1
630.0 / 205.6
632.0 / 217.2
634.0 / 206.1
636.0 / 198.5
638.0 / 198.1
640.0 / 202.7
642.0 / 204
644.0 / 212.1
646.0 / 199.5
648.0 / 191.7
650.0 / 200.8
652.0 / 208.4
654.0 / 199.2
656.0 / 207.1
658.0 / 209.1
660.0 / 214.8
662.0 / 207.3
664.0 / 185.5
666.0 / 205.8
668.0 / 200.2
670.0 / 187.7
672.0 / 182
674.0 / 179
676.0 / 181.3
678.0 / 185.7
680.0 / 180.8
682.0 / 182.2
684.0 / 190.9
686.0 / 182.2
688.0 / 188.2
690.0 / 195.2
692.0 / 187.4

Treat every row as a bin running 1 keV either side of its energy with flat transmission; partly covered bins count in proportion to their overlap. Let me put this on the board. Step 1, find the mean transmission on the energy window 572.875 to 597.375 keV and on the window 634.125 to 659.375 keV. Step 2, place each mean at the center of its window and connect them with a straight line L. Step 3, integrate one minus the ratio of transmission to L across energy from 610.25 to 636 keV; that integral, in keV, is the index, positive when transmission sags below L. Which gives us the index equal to 0.7 keV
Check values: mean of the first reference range 239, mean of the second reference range 203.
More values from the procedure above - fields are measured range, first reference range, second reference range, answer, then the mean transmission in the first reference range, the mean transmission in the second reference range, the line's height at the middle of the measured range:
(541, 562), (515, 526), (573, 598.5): -0.3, 265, 238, 253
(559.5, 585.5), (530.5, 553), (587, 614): 0.3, 260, 225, 242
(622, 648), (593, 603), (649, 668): 0.9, 233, 204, 215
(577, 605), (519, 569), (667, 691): -0.2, 258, 186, 233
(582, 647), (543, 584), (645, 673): 1.3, 247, 200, 222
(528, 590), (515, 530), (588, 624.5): -1.6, 263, 220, 245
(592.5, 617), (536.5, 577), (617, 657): 0.7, 251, 207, 225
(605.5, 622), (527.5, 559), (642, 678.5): 1.1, 261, 198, 223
